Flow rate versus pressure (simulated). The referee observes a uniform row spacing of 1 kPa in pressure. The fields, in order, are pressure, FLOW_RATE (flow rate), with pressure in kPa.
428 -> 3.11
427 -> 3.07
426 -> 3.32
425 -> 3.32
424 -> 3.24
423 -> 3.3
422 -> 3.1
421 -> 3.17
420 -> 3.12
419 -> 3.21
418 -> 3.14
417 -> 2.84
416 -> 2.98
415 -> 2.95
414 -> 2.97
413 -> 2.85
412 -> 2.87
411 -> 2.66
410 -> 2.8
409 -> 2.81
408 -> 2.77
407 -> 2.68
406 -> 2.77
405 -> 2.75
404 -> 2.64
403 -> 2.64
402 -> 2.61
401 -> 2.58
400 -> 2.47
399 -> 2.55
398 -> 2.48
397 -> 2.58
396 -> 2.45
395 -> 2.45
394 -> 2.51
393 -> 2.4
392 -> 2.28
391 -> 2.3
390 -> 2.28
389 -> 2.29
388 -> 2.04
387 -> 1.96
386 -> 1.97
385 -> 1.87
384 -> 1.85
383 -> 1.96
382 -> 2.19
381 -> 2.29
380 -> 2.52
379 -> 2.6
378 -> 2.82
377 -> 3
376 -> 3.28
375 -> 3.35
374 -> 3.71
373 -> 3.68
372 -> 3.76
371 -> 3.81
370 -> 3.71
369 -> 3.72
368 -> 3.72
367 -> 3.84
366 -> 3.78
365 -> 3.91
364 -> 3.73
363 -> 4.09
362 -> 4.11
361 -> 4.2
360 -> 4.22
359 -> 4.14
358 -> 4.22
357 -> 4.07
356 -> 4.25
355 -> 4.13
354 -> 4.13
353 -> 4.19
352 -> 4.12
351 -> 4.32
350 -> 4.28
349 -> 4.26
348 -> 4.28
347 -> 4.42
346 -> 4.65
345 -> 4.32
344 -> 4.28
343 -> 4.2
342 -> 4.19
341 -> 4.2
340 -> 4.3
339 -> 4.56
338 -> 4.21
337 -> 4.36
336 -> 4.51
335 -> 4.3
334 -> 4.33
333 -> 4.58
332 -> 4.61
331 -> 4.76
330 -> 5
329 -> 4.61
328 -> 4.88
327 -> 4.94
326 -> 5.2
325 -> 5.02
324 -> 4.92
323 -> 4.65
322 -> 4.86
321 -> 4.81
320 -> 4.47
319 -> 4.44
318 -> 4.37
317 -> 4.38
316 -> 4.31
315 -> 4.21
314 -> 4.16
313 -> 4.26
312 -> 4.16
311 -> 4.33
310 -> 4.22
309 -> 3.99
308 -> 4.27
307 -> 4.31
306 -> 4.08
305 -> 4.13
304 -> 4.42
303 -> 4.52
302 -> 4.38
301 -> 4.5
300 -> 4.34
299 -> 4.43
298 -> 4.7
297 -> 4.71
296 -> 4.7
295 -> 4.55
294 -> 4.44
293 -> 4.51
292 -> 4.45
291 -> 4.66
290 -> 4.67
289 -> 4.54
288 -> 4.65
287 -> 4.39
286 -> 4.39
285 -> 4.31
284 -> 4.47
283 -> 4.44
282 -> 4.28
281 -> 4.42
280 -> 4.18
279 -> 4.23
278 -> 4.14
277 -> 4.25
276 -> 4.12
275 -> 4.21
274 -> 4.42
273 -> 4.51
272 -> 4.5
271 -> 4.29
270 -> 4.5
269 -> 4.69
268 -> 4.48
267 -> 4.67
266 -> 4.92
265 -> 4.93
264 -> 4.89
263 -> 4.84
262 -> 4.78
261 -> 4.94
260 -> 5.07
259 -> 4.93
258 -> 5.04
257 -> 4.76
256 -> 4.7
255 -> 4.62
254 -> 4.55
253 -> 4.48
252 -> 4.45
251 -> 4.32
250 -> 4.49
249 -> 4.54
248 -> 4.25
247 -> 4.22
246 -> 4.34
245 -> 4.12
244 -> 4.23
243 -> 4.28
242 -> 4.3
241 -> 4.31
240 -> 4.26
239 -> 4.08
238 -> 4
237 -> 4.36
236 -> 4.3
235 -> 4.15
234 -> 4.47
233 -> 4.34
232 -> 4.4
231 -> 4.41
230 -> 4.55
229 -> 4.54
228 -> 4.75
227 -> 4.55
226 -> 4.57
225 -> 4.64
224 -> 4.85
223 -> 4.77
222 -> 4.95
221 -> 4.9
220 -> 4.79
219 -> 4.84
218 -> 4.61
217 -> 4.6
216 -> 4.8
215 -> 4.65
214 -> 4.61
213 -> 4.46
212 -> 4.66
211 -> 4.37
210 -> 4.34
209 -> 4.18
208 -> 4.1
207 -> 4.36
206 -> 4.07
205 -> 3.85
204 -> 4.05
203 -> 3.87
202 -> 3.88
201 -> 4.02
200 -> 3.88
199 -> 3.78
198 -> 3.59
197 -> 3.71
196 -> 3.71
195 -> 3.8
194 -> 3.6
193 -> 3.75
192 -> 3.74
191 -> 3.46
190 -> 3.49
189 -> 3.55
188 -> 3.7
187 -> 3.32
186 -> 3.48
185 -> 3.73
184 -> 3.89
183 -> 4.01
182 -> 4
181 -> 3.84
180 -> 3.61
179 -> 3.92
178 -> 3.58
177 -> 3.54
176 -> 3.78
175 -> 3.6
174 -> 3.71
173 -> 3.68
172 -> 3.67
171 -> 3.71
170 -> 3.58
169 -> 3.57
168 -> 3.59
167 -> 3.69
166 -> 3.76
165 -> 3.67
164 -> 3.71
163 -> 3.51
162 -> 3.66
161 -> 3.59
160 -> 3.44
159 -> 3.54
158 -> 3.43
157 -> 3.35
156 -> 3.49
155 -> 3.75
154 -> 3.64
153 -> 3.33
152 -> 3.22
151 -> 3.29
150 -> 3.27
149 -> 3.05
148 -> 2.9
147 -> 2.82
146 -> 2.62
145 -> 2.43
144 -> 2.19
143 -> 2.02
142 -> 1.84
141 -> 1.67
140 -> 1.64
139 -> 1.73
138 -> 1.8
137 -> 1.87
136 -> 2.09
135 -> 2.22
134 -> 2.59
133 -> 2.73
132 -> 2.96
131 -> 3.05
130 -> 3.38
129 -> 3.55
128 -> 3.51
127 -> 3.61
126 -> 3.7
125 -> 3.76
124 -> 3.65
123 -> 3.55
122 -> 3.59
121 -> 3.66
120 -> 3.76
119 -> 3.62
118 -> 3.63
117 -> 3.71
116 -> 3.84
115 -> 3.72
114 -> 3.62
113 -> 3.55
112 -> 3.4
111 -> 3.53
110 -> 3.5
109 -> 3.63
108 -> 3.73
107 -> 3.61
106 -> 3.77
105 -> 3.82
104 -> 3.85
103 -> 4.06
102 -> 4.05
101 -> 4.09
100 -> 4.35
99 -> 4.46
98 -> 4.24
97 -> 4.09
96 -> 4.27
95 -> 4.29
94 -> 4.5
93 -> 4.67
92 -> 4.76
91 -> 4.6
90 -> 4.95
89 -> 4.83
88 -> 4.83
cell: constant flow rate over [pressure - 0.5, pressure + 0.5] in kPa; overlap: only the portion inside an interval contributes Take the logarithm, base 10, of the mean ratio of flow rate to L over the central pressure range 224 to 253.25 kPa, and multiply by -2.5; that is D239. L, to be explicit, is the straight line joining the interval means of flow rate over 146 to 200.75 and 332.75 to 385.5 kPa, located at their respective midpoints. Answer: -0.20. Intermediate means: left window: 3.58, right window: 3.8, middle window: 4.38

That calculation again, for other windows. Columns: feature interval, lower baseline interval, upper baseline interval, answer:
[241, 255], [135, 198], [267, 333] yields -0.090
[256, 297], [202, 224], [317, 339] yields 0.002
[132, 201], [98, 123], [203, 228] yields 0.264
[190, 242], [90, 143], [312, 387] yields -0.156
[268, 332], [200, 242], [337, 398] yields -0.152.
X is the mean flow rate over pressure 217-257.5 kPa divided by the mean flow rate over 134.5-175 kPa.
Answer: 1.47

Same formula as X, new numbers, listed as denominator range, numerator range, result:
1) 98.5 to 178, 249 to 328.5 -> 1.36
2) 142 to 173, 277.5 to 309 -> 1.34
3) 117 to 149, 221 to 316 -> 1.56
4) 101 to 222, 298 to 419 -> 1.03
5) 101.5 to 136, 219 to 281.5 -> 1.29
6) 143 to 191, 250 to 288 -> 1.31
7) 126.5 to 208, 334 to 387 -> 1.11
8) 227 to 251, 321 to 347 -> 1.06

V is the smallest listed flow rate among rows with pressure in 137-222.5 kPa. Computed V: 1.64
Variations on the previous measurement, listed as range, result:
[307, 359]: 3.99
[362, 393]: 1.85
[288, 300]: 4.34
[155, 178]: 3.35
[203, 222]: 3.85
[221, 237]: 4.15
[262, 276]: 4.12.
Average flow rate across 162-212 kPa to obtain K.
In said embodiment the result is 3.78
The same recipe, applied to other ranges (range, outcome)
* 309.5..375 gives 4.29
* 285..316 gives 4.4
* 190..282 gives 4.38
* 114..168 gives 3.14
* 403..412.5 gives 2.74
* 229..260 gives 4.42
